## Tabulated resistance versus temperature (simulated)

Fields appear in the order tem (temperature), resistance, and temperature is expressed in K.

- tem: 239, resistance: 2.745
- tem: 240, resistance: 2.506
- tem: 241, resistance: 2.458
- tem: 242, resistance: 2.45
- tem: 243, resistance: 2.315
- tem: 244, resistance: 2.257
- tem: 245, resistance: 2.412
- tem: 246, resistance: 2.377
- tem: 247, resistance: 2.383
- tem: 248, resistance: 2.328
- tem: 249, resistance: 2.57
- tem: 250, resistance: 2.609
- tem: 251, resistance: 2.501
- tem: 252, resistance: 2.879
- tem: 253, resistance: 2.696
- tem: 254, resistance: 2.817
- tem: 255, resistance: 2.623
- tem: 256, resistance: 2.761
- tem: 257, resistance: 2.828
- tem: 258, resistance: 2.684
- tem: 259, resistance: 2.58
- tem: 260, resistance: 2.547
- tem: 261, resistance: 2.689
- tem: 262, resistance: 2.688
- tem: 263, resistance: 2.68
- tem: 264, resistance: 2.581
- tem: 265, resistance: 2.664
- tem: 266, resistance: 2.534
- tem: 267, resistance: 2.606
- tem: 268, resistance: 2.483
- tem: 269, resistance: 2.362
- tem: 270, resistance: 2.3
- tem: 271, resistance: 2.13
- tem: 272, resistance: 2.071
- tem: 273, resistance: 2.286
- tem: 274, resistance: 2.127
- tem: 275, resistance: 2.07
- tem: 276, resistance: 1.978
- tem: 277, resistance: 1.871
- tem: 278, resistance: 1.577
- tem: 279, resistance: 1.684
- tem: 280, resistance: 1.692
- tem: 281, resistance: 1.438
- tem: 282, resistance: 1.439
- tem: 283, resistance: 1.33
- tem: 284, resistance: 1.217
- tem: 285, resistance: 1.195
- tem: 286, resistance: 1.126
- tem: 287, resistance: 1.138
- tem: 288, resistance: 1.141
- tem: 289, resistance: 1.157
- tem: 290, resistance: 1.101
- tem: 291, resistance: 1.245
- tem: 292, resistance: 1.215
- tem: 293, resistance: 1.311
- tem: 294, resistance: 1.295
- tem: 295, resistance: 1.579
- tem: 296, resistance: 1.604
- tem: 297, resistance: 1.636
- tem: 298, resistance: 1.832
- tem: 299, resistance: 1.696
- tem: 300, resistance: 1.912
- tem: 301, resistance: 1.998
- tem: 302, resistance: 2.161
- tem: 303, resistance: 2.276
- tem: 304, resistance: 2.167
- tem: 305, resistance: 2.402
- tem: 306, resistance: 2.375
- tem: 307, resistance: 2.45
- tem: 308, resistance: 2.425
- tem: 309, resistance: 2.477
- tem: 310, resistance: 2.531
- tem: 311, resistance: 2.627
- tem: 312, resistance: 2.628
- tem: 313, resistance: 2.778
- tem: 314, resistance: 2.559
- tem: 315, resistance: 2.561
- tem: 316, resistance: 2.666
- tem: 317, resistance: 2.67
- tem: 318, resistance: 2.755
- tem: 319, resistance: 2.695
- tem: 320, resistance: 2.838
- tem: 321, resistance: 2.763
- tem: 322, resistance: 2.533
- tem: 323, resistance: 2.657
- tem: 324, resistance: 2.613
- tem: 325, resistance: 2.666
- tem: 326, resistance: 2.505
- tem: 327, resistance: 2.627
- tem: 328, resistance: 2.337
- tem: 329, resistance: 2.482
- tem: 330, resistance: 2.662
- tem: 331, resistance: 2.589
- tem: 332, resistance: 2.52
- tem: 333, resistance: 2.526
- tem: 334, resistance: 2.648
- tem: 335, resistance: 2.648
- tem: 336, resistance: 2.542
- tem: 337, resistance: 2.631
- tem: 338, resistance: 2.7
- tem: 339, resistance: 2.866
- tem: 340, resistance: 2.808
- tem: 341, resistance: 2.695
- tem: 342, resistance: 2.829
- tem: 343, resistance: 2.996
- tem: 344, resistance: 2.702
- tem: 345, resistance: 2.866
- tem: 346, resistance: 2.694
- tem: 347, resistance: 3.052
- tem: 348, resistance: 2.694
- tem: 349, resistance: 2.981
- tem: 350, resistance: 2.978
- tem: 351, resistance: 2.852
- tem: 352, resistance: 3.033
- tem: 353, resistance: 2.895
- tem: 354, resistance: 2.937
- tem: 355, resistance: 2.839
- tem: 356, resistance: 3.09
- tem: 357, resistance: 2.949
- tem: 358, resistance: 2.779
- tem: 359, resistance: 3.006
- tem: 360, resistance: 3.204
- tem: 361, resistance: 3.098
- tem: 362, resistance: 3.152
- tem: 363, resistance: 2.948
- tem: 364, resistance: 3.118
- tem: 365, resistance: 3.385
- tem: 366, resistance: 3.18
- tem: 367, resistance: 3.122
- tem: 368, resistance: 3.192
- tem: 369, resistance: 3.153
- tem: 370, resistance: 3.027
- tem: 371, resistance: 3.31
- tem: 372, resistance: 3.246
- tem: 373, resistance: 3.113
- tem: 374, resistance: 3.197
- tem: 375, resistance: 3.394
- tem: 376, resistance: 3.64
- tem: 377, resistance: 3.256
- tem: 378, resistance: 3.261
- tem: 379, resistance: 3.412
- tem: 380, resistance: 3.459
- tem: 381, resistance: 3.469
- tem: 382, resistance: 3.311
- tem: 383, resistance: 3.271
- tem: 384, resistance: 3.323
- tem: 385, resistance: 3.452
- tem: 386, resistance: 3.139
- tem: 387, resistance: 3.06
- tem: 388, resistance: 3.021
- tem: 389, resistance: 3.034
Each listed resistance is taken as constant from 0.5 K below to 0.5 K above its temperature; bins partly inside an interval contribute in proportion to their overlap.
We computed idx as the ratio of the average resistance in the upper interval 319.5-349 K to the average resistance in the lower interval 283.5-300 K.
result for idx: 1.97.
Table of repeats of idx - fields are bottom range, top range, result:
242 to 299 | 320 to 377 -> 1.40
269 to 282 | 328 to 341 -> 1.36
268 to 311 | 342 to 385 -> 1.72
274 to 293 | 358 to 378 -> 2.22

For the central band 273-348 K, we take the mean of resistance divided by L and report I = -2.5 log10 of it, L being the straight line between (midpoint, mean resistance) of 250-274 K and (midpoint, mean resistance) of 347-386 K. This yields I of 0.280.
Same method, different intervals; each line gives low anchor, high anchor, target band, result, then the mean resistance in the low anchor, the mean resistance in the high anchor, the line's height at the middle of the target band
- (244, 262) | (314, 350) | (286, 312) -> 0.40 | 2.6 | 2.69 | 2.65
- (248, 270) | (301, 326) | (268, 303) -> 0.48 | 2.62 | 2.54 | 2.58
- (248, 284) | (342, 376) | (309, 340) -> 0.06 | 2.31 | 3.04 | 2.77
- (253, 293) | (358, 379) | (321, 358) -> 0.04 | 2.02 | 3.2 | 2.84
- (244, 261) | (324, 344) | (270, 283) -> 0.37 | 2.59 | 2.65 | 2.61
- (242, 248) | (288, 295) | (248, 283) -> -0.24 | 2.36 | 1.24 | 1.86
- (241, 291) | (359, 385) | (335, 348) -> 0.06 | 2.16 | 3.25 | 2.93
